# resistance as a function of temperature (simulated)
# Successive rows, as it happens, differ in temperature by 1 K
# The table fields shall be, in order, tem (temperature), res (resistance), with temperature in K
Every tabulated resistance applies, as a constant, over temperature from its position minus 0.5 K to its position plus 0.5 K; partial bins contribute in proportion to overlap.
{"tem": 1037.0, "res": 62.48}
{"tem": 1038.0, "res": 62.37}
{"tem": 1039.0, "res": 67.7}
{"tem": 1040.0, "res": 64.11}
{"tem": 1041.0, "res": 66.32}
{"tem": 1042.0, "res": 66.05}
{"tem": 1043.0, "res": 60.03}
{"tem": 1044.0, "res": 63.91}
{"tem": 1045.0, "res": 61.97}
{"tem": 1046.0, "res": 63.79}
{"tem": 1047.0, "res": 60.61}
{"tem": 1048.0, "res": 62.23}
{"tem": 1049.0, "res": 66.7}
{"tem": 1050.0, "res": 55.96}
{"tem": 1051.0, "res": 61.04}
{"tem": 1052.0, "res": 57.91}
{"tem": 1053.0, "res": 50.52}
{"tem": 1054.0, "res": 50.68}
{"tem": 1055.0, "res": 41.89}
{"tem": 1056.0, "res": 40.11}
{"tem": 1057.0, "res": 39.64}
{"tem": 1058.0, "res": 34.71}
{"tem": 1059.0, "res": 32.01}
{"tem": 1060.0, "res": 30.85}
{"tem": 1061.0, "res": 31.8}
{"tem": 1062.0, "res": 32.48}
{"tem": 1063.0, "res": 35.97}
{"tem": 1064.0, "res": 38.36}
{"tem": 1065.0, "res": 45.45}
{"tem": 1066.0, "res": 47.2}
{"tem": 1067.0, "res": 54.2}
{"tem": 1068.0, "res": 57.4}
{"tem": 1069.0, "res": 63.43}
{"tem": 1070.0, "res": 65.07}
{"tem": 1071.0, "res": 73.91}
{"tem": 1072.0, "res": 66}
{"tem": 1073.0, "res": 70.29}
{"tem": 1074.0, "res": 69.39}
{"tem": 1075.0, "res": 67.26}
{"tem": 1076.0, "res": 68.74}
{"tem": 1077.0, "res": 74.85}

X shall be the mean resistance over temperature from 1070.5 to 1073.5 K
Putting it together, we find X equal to 70.1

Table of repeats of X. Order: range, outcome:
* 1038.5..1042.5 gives 66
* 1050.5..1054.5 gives 55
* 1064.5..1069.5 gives 53.5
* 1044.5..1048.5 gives 62.1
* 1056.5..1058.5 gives 37.2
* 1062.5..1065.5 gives 39.9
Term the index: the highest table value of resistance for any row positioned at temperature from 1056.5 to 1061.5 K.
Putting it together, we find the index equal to 39.64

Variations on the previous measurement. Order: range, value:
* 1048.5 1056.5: 66.7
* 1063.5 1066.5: 47.2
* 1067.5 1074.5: 73.91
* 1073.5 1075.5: 69.39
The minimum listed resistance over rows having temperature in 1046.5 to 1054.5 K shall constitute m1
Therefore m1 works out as 50.52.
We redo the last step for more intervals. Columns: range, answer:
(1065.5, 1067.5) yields 47.2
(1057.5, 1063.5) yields 30.85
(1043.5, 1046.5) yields 61.97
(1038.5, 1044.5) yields 60.03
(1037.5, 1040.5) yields 62.37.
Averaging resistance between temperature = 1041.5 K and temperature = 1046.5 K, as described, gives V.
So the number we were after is 63.1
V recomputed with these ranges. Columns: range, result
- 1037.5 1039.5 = 65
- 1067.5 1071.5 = 65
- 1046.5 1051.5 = 61.3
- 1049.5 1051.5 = 58.5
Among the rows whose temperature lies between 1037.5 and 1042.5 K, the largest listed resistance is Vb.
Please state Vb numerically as 67.7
